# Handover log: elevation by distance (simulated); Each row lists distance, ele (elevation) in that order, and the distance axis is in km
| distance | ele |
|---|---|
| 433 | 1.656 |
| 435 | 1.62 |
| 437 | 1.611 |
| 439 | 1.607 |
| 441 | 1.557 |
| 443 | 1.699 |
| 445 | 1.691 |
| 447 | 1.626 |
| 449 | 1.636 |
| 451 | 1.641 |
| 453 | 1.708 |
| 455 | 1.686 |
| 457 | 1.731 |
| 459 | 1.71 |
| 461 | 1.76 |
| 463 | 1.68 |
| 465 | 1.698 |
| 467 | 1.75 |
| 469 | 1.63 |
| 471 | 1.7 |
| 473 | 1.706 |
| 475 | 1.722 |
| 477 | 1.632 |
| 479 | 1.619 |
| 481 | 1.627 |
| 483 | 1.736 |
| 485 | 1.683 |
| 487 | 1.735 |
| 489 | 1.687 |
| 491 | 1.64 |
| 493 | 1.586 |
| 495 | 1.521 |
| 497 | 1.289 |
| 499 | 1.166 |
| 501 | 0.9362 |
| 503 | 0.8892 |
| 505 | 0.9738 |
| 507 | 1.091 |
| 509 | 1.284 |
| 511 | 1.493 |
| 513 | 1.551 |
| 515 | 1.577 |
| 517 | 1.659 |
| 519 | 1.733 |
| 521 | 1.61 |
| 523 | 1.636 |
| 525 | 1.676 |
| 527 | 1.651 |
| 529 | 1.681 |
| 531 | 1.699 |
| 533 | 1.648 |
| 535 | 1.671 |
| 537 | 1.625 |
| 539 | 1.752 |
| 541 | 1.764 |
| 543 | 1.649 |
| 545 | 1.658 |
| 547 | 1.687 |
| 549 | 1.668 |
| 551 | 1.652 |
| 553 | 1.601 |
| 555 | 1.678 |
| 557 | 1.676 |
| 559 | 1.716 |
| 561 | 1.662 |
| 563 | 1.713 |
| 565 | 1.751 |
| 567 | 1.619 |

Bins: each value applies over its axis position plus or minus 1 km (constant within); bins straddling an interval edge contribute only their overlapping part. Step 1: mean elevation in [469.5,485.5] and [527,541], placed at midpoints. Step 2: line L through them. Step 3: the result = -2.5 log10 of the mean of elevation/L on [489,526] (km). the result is 0.19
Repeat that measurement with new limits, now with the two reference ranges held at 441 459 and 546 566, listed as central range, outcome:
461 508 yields 0.11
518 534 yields 0.01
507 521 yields 0.11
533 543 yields -0.01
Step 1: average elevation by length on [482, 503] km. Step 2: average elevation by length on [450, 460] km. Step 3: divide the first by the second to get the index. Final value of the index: 0.87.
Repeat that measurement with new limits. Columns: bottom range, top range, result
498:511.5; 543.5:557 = 1.50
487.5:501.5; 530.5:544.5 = 1.18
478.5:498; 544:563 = 1.04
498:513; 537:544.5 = 1.49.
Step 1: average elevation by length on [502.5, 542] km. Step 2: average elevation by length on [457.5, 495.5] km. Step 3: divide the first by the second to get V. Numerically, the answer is 0.9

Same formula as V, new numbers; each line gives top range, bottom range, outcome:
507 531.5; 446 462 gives 0.94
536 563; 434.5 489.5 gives 1.00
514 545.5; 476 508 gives 1.17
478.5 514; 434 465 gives 0.85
